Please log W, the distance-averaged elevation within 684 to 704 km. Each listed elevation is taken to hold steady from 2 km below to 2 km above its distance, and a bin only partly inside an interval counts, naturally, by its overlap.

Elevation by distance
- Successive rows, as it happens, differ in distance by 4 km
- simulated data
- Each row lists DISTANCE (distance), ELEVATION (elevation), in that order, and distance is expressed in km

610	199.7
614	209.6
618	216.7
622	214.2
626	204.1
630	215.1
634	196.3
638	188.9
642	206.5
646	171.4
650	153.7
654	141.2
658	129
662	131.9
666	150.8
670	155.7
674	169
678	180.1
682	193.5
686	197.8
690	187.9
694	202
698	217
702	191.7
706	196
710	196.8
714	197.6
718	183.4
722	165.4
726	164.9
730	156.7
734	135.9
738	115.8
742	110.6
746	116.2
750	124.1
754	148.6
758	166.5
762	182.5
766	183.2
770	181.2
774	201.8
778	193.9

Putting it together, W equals 199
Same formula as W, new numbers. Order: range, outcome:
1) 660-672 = 146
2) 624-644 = 202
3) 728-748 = 127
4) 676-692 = 190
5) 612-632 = 212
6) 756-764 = 174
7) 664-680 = 164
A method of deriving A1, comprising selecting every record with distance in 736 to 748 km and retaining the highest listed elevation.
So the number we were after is 116.2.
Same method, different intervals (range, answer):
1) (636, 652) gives 206.5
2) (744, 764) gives 182.5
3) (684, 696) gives 202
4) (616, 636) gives 216.7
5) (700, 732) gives 197.6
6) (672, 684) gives 193.5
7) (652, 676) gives 169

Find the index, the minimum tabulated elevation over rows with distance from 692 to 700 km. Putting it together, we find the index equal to 202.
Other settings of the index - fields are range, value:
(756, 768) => 166.5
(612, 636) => 196.3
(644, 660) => 129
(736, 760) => 110.6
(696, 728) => 164.9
